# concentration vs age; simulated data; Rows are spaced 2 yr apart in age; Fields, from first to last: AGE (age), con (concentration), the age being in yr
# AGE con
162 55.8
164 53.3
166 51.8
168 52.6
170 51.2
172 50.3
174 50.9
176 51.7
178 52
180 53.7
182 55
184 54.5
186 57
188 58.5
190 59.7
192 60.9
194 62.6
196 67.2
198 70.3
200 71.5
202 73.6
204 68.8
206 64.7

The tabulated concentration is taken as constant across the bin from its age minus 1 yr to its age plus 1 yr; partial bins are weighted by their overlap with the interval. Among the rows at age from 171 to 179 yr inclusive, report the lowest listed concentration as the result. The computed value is 50.3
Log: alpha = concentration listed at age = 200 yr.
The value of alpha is 71.5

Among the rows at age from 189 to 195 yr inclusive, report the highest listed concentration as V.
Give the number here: 62.6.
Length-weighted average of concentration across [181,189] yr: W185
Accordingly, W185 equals 56.2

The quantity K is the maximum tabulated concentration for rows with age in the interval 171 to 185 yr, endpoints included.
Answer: 55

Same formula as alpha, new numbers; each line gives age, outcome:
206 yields 64.7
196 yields 67.2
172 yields 50.3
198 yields 70.3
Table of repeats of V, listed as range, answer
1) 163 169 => 53.3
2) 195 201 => 71.5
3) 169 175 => 51.2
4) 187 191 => 59.7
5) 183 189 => 58.5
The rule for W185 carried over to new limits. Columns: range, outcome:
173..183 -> 52.7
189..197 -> 62.6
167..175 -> 51.2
